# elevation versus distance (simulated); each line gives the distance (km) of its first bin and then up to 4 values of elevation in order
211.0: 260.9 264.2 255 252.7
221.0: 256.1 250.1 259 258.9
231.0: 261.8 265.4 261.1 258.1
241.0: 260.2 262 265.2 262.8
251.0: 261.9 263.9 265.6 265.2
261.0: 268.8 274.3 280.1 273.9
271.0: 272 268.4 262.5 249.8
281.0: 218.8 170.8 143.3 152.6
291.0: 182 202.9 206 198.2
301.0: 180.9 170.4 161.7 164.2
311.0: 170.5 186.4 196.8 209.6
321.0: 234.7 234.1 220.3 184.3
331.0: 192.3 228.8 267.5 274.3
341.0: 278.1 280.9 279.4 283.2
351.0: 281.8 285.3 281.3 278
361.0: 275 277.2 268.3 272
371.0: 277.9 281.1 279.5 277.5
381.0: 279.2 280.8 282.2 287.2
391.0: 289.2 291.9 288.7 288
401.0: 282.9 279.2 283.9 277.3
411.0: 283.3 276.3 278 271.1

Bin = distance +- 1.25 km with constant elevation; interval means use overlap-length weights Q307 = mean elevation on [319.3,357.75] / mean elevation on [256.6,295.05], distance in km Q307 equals 1.09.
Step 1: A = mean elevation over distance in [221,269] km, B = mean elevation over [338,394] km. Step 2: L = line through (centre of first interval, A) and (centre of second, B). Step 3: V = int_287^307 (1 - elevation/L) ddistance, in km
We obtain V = 6.6 km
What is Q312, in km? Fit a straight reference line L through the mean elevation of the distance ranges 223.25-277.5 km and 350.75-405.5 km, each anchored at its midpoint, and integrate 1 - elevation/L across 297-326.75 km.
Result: 8.6 km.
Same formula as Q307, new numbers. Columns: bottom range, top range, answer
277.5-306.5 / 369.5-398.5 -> 1.52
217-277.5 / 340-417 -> 1.07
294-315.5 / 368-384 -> 1.54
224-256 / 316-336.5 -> 0.83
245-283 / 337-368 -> 1.06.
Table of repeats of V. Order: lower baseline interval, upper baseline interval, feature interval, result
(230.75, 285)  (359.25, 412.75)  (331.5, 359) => 0.2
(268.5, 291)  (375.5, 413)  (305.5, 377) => 2.5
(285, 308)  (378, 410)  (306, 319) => 0.9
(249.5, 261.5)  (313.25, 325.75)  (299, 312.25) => 3.2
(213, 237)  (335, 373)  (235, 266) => -0.3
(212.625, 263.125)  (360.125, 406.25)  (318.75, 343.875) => 3.4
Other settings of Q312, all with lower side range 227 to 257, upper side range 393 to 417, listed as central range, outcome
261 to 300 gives 6.1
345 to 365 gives -0.3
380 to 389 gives -0.1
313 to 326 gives 2.7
